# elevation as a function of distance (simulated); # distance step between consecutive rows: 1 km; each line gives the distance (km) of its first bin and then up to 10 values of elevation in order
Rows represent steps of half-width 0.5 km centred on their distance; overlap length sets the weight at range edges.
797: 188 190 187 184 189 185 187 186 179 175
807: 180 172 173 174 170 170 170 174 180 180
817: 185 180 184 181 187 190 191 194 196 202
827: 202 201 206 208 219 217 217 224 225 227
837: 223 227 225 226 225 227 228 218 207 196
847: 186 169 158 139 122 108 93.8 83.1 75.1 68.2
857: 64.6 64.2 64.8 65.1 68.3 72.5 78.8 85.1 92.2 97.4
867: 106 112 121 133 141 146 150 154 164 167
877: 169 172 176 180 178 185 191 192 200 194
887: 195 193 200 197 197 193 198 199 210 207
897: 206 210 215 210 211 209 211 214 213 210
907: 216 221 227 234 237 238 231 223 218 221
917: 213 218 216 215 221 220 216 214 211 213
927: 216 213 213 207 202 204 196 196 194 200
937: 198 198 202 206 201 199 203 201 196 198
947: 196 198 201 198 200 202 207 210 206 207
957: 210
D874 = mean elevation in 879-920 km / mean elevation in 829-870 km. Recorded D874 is 1.4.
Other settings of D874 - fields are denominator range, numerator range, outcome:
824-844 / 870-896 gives 0.84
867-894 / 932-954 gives 1.16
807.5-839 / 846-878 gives 0.59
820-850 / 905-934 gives 1.05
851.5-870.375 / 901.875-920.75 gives 2.54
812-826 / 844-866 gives 0.60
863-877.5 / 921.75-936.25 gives 1.60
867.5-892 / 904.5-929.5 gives 1.28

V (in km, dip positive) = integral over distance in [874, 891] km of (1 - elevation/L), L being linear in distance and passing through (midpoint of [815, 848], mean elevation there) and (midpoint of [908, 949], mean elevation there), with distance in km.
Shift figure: 1.97 km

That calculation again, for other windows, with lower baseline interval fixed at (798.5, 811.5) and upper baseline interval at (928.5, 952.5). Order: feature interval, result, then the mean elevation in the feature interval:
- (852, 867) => 8.7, 78.7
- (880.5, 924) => -3.4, 210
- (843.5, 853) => 1.2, 163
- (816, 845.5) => -3.8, 208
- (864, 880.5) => 4.3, 141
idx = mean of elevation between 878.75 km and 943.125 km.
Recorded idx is 207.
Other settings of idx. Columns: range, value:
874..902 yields 193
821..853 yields 198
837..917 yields 172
